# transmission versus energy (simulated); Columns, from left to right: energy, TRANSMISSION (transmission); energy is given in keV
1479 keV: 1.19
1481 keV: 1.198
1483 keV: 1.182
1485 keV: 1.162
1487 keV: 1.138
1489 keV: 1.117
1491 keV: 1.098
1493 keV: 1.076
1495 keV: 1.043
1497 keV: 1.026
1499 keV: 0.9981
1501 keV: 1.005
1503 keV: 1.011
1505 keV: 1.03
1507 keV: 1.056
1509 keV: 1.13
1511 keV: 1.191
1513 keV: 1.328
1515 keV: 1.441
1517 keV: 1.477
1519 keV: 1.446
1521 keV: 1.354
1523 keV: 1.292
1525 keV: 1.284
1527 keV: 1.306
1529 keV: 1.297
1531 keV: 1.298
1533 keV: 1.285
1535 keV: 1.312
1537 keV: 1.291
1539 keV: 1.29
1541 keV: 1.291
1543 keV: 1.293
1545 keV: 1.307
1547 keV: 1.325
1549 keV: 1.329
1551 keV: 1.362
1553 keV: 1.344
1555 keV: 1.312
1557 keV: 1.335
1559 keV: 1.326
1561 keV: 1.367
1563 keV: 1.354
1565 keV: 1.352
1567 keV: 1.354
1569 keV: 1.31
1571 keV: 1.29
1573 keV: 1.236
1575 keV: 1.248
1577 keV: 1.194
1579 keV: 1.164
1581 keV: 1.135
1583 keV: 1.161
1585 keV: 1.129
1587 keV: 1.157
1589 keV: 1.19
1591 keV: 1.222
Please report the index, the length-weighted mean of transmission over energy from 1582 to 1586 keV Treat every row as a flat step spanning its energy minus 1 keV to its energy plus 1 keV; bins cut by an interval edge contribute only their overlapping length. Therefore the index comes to 1.15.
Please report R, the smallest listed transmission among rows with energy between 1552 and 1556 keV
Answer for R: 1.312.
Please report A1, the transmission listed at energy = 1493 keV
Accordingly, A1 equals 1.076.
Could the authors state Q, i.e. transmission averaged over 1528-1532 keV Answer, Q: 1.3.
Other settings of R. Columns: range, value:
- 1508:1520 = 1.13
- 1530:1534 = 1.285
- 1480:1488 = 1.138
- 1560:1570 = 1.31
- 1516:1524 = 1.292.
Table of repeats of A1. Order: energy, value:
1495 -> 1.043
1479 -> 1.19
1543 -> 1.293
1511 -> 1.191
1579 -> 1.164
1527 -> 1.306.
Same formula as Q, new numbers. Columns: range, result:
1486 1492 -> 1.12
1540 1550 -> 1.31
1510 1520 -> 1.38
